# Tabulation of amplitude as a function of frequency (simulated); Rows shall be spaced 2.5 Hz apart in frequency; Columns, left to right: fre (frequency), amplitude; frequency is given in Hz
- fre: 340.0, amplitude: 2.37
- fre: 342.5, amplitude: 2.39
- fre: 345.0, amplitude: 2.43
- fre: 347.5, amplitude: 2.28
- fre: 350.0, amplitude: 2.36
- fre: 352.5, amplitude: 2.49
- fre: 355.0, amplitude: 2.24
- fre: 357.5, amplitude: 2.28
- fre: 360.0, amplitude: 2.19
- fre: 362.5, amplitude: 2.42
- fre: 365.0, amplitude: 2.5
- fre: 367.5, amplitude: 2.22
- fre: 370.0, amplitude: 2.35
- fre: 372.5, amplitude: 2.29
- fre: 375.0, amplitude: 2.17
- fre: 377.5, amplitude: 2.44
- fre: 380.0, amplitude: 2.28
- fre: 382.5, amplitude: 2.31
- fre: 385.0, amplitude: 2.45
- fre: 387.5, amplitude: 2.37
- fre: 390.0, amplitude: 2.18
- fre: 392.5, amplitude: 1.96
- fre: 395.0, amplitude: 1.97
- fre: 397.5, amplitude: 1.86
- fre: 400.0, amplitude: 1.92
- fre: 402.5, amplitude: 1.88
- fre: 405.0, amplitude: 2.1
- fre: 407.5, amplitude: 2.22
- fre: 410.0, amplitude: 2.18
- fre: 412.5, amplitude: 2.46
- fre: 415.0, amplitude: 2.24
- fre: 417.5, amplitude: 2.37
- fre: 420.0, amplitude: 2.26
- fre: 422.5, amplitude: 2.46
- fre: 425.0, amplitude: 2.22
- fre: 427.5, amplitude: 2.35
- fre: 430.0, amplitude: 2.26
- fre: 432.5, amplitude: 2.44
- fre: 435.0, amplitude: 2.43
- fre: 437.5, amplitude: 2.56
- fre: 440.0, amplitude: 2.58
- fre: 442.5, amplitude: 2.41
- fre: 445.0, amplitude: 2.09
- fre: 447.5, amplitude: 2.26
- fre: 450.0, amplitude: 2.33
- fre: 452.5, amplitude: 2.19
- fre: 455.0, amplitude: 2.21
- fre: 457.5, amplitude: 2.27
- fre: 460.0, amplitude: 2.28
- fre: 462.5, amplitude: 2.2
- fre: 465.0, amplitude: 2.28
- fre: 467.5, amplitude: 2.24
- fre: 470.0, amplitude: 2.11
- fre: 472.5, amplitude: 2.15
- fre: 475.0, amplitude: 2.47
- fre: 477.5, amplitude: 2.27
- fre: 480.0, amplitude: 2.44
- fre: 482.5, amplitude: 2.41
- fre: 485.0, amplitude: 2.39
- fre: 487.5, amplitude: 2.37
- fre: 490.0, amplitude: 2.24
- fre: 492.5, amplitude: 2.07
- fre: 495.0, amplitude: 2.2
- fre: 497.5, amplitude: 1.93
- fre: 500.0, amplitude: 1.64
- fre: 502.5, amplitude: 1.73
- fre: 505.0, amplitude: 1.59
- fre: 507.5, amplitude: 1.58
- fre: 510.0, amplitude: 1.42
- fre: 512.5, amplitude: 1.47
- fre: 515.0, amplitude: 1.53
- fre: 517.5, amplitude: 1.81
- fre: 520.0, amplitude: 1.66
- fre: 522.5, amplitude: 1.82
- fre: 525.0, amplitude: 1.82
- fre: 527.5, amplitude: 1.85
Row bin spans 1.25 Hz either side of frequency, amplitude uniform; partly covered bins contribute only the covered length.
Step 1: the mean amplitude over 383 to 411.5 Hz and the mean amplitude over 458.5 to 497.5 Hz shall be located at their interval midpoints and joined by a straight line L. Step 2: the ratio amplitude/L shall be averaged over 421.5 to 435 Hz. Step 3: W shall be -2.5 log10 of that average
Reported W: -0.088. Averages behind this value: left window 2.11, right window 2.26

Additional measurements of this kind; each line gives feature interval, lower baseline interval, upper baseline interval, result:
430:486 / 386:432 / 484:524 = -0.16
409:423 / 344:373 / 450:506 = -0.03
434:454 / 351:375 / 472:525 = -0.12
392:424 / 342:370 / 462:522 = 0.03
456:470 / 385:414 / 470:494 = 0.01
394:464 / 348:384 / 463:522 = -0.04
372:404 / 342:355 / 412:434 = 0.10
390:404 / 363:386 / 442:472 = 0.19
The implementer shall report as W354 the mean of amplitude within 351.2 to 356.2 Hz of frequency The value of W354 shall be 2.37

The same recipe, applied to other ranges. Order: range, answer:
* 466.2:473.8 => 2.17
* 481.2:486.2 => 2.4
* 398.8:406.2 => 1.97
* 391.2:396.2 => 1.97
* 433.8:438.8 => 2.5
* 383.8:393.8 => 2.24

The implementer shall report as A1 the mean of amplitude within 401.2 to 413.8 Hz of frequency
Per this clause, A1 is 2.17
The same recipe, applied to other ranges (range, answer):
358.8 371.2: 2.34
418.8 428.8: 2.32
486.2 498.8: 2.16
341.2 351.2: 2.37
